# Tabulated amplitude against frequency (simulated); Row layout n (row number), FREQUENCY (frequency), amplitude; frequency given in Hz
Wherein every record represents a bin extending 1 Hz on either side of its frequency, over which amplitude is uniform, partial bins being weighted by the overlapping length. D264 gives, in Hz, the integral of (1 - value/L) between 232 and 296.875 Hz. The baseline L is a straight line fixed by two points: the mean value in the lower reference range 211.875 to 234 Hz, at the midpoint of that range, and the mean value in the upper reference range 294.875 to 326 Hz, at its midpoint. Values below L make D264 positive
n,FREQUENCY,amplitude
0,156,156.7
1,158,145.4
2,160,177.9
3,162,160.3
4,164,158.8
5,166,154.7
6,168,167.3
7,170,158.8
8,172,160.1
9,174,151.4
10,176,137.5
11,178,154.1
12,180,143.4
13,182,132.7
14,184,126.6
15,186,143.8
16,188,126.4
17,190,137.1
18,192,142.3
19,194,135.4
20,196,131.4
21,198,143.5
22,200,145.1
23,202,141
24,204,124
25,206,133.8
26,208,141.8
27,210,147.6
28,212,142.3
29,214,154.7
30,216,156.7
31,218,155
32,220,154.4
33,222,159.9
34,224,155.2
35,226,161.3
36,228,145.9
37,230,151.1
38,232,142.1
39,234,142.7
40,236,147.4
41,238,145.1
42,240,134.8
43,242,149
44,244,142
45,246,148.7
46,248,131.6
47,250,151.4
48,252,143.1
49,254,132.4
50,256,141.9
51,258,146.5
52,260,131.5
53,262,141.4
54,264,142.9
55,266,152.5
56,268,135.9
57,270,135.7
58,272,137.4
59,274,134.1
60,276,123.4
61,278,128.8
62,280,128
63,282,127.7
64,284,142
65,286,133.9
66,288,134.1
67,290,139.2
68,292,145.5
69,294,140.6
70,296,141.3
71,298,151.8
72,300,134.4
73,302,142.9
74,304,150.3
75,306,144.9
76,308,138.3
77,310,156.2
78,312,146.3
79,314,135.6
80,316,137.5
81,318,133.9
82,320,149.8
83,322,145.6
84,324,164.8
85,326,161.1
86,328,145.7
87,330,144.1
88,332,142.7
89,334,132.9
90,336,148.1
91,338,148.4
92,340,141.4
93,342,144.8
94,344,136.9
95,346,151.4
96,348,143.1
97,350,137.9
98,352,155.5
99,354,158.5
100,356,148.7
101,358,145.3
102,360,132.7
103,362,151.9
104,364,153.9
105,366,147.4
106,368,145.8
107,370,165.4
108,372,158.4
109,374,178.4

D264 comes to 4.35 Hz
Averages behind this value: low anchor 153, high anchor 145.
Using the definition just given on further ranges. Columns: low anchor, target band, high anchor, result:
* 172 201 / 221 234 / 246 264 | -1.06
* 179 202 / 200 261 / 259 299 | -3.49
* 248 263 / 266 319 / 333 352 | 1.14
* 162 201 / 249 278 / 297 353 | 1.25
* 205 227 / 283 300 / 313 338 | 0.74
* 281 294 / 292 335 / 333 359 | -1.16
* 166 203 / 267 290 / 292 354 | 1.84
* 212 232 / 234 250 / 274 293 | 0.43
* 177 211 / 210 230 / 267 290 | -2.46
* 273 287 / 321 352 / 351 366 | -0.44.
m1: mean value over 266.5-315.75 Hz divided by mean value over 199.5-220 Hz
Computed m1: 1.0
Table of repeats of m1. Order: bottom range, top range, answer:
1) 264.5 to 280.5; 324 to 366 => 1.09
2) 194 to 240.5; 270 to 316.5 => 0.95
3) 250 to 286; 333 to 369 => 1.06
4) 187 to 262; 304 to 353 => 1.01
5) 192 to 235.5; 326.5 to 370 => 1.00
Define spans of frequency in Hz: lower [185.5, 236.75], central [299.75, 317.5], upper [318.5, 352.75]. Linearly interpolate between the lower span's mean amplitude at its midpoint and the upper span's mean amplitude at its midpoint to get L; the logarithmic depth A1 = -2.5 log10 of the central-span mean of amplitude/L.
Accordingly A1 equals 0.023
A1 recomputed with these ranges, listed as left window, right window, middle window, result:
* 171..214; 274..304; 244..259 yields -0.030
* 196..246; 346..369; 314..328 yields -0.003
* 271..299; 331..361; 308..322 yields -0.021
